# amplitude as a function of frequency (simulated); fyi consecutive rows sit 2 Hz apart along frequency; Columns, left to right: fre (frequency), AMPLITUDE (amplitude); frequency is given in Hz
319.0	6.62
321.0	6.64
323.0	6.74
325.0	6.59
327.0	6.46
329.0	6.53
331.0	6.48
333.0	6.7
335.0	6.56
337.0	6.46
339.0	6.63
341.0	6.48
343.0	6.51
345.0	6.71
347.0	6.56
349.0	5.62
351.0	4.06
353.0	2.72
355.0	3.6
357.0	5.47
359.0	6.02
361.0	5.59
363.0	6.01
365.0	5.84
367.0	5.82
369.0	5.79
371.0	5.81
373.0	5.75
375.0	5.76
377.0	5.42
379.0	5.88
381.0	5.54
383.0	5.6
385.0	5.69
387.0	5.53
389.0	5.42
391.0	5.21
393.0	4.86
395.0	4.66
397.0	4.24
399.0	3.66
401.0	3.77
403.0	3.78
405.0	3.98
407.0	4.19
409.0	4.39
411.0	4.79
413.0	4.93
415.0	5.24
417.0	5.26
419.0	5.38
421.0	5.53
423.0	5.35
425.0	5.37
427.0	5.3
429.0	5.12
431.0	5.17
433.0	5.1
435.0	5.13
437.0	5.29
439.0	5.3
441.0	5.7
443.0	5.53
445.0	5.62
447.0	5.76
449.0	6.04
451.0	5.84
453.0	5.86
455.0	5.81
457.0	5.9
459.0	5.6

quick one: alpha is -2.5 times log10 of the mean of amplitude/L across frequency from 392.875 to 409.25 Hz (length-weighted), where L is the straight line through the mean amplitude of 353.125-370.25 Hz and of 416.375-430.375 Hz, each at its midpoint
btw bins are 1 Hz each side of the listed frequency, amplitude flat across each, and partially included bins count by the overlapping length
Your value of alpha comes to 0.28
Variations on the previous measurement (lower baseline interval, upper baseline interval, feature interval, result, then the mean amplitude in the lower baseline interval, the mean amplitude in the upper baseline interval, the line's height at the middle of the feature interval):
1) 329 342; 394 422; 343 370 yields 0.11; 6.55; 4.56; 5.97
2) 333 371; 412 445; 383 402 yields 0.14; 5.72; 5.3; 5.5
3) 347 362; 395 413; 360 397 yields -0.22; 4.85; 4.18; 4.52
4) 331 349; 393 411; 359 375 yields -0.06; 6.52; 4.17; 5.49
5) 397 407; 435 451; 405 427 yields -0.12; 3.88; 5.59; 4.46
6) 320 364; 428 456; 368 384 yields 0.02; 5.96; 5.52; 5.81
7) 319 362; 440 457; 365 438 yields 0.15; 5.97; 5.78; 5.86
